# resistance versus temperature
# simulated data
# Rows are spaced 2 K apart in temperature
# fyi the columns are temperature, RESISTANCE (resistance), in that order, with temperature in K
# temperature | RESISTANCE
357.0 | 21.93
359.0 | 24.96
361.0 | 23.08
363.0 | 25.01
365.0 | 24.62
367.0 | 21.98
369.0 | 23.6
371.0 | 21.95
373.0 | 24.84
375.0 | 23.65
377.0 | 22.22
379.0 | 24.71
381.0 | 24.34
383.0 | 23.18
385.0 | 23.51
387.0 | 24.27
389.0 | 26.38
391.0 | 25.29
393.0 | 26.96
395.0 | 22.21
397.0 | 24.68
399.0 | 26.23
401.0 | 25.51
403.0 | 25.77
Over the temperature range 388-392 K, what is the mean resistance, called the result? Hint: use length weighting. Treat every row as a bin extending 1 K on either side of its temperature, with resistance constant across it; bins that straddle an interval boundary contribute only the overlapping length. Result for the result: 25.8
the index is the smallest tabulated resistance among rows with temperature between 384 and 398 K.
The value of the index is 22.21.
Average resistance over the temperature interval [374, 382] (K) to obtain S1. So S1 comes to 23.7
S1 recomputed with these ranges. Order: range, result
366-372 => 22.5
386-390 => 25.3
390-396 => 24.8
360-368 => 23.7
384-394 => 25.3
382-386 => 23.3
